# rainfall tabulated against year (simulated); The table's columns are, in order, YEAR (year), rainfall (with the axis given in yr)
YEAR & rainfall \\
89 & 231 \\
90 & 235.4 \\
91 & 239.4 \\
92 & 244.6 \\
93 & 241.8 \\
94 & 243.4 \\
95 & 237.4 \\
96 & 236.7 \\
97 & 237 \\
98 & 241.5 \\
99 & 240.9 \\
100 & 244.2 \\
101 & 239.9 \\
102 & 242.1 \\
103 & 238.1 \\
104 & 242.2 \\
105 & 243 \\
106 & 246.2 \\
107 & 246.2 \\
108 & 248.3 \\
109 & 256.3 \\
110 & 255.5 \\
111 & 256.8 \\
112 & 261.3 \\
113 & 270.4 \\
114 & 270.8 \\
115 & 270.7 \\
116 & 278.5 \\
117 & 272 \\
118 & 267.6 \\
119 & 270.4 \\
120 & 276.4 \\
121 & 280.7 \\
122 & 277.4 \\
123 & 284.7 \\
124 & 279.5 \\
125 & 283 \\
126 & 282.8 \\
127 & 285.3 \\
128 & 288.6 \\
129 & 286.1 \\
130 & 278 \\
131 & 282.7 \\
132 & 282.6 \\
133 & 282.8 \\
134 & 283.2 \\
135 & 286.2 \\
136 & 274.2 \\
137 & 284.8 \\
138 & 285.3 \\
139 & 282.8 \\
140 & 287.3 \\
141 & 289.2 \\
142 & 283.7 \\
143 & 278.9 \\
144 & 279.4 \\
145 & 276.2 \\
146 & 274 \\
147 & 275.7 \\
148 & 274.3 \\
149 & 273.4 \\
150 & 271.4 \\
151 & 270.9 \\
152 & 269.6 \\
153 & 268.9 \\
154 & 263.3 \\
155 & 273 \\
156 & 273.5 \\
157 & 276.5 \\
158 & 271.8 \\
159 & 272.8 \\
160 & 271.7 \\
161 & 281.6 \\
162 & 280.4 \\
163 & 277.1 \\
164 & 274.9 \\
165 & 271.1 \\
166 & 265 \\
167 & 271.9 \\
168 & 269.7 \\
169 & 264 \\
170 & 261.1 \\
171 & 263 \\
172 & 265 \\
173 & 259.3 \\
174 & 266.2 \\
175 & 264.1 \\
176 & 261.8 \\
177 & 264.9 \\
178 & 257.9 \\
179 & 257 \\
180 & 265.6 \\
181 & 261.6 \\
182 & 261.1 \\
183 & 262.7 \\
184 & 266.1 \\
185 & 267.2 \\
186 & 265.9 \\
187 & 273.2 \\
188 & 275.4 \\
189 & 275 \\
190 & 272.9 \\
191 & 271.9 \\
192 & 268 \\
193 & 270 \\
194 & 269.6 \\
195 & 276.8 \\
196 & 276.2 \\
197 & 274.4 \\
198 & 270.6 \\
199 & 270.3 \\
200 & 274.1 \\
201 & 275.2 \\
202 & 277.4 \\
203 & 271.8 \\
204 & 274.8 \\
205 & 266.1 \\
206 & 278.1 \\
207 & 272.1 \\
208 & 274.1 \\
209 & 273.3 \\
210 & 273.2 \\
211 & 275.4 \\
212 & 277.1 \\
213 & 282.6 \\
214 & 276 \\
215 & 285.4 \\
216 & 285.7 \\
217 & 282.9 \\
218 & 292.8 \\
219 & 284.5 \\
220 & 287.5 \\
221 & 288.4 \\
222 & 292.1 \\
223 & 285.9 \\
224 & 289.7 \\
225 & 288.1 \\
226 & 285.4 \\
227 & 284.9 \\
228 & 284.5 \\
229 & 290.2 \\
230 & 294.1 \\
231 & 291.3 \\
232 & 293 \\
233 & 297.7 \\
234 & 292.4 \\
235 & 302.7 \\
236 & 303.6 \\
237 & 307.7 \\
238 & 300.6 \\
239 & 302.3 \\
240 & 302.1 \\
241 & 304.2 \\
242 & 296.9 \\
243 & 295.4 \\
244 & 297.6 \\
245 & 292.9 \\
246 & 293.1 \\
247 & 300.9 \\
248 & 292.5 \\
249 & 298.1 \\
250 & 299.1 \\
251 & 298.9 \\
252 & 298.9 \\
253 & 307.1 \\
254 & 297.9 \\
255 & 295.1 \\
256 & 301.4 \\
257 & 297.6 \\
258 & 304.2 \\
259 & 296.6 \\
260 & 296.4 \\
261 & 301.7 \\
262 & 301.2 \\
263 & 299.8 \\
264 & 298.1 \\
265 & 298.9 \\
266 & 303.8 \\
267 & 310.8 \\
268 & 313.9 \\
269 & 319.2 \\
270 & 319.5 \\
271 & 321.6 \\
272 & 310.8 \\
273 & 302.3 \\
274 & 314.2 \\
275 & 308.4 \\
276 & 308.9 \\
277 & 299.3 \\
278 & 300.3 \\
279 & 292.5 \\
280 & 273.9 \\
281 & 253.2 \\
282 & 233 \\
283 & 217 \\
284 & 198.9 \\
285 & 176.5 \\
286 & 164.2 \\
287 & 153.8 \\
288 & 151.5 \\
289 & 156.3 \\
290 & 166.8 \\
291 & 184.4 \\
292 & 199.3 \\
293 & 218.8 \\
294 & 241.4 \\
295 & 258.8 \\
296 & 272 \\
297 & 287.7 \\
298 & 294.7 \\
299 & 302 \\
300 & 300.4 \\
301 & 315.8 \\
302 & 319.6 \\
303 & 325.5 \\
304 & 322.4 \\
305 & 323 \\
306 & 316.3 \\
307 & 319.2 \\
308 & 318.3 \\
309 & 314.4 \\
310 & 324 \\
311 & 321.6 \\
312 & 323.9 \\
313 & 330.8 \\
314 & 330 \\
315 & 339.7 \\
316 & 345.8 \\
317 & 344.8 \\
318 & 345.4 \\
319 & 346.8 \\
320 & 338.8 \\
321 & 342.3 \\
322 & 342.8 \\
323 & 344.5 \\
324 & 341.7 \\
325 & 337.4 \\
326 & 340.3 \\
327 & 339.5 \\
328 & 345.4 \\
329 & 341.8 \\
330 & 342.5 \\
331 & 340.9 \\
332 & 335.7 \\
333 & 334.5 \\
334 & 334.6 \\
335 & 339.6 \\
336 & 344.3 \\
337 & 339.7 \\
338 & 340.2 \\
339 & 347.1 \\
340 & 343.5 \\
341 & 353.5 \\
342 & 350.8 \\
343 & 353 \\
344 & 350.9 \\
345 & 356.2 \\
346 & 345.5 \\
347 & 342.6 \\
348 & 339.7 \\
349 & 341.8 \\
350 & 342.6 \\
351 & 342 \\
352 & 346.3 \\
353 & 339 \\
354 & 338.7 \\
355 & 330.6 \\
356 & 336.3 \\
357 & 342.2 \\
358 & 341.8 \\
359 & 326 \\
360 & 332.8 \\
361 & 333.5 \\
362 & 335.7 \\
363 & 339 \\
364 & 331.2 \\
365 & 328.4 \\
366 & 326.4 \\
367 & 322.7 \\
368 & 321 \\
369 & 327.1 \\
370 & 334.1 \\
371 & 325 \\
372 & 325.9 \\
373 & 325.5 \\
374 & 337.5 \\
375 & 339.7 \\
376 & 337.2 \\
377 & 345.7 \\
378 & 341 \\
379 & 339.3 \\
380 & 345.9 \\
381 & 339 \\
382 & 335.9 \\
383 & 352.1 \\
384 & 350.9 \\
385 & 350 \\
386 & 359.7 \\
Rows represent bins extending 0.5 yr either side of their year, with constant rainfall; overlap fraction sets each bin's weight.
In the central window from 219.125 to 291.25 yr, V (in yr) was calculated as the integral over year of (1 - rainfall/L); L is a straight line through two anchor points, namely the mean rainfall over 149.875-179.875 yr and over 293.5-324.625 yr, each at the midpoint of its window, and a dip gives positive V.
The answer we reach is 4.2 yr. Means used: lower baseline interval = 269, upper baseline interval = 319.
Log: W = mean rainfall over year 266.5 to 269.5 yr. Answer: 315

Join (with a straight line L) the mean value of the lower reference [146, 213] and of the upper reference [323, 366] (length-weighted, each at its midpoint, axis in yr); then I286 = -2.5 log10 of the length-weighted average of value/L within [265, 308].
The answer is 0.17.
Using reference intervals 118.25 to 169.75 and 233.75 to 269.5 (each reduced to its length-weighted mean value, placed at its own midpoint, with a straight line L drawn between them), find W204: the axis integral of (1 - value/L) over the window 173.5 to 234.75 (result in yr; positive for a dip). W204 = 2.9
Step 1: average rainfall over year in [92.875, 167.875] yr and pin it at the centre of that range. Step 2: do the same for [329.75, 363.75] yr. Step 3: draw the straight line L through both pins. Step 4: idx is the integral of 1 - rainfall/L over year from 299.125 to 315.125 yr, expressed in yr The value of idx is 0.4 yr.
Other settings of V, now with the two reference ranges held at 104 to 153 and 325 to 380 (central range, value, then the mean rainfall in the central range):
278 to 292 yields 5.0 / 205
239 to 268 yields 1.0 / 300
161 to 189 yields 2.0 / 267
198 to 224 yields 1.6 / 279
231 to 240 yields 0.2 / 300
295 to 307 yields 0.7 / 306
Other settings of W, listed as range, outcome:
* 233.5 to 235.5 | 298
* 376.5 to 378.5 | 343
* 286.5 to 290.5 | 157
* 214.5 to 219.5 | 286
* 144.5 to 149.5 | 275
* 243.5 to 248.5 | 295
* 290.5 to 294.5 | 211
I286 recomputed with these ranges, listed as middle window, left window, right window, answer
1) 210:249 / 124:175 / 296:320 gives 0.03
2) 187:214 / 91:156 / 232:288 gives 0.02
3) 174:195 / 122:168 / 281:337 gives 0.06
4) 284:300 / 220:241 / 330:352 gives 0.43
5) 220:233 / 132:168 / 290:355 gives 0.03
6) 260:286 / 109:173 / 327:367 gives 0.11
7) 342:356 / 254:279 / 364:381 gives -0.06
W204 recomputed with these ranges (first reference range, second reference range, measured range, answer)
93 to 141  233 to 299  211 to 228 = -0.7 yr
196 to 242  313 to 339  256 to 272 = 0.2 yr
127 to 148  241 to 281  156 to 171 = 0.7 yr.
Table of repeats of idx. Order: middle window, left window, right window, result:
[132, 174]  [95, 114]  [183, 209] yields -2.3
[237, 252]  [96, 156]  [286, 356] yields -0.1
